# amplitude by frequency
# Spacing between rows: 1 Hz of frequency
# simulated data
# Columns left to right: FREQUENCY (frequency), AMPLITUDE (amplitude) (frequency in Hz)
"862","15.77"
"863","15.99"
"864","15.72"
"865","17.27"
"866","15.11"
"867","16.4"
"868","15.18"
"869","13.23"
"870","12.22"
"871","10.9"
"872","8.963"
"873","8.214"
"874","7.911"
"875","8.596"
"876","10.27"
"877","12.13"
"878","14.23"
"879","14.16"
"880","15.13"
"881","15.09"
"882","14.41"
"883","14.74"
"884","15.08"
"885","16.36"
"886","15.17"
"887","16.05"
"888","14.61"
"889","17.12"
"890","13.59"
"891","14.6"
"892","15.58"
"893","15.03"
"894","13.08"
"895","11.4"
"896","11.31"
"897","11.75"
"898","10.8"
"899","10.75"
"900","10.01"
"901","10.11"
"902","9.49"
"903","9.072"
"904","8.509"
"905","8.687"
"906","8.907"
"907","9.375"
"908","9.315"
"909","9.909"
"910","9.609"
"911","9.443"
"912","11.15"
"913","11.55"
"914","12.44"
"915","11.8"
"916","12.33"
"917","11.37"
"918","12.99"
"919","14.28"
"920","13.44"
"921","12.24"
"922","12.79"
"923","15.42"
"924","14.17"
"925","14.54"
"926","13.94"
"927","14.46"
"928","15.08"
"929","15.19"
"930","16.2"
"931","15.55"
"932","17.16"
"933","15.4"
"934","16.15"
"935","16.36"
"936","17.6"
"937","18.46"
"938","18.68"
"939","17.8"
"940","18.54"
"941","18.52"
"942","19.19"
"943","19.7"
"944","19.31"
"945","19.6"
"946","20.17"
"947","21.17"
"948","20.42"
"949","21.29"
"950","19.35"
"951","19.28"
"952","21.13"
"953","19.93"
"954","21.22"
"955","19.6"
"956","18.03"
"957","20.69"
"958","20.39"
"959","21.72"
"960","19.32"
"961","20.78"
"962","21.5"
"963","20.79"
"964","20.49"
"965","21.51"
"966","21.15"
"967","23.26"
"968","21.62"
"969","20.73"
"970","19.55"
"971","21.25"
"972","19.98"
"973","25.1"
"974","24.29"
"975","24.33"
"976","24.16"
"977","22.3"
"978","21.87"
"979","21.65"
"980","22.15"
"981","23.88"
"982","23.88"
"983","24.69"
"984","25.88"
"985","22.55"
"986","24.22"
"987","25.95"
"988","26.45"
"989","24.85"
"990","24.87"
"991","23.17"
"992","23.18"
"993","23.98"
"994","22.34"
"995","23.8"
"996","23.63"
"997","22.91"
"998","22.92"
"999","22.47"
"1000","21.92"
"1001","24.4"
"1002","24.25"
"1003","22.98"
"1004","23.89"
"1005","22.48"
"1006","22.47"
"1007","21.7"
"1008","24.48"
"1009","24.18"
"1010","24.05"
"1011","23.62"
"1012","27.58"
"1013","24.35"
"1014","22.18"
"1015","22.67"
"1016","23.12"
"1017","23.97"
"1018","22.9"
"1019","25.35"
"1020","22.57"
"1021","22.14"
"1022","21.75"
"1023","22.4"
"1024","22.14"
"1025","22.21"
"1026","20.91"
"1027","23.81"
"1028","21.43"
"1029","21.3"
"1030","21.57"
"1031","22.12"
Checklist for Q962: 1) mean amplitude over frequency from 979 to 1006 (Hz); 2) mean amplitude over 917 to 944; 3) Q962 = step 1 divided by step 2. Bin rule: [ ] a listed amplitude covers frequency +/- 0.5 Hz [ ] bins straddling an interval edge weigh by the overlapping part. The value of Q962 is 1.5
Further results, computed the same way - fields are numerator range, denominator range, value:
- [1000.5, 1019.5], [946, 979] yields 1.12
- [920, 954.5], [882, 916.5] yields 1.45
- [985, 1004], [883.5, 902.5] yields 1.79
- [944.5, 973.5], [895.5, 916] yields 2.02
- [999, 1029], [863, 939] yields 1.75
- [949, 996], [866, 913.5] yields 1.83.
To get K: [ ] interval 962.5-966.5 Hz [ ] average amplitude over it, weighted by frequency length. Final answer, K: 21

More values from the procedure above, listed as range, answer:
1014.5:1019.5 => 23.6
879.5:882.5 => 14.9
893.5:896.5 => 11.9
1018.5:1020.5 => 24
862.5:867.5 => 16.1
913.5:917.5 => 12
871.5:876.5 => 8.79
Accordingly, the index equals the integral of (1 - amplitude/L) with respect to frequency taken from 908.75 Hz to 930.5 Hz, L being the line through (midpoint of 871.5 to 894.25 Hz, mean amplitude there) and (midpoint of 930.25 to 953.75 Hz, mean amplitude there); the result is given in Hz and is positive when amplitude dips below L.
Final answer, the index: 5.0 Hz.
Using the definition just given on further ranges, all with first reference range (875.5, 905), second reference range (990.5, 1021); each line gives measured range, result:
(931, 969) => -2.5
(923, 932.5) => 0.7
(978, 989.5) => -1.4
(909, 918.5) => 2.4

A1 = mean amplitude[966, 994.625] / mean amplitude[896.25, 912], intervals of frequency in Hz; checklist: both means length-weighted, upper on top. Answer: 2.38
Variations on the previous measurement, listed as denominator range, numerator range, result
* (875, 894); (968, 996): 1.62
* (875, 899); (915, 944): 1.13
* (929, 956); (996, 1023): 1.25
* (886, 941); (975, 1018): 1.77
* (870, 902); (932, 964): 1.52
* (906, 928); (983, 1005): 1.95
